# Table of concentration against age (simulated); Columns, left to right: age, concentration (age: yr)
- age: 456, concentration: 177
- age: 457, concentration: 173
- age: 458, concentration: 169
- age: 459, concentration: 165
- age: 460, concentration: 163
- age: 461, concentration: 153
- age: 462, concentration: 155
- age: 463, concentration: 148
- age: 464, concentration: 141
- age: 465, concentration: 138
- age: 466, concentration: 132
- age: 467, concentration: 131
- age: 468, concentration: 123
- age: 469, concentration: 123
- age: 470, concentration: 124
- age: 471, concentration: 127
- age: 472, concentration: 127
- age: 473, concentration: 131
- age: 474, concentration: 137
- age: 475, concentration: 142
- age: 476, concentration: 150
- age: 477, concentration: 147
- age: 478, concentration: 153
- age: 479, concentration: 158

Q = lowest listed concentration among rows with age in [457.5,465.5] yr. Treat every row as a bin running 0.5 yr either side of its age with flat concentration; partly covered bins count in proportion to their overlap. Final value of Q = 138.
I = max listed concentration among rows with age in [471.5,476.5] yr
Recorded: 150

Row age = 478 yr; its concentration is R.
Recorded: 153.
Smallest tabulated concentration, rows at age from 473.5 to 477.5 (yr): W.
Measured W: 137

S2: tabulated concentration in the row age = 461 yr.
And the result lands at 153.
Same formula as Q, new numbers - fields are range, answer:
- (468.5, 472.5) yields 123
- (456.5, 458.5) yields 169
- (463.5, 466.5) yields 132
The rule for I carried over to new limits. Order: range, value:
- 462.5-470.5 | 148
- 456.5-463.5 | 173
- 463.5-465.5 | 141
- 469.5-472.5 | 127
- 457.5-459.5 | 169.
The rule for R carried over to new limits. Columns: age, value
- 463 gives 148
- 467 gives 131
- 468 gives 123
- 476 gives 150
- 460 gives 163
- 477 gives 147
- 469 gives 123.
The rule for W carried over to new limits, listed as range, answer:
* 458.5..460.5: 163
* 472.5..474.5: 131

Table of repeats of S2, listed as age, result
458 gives 169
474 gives 137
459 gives 165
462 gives 155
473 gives 131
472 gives 127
